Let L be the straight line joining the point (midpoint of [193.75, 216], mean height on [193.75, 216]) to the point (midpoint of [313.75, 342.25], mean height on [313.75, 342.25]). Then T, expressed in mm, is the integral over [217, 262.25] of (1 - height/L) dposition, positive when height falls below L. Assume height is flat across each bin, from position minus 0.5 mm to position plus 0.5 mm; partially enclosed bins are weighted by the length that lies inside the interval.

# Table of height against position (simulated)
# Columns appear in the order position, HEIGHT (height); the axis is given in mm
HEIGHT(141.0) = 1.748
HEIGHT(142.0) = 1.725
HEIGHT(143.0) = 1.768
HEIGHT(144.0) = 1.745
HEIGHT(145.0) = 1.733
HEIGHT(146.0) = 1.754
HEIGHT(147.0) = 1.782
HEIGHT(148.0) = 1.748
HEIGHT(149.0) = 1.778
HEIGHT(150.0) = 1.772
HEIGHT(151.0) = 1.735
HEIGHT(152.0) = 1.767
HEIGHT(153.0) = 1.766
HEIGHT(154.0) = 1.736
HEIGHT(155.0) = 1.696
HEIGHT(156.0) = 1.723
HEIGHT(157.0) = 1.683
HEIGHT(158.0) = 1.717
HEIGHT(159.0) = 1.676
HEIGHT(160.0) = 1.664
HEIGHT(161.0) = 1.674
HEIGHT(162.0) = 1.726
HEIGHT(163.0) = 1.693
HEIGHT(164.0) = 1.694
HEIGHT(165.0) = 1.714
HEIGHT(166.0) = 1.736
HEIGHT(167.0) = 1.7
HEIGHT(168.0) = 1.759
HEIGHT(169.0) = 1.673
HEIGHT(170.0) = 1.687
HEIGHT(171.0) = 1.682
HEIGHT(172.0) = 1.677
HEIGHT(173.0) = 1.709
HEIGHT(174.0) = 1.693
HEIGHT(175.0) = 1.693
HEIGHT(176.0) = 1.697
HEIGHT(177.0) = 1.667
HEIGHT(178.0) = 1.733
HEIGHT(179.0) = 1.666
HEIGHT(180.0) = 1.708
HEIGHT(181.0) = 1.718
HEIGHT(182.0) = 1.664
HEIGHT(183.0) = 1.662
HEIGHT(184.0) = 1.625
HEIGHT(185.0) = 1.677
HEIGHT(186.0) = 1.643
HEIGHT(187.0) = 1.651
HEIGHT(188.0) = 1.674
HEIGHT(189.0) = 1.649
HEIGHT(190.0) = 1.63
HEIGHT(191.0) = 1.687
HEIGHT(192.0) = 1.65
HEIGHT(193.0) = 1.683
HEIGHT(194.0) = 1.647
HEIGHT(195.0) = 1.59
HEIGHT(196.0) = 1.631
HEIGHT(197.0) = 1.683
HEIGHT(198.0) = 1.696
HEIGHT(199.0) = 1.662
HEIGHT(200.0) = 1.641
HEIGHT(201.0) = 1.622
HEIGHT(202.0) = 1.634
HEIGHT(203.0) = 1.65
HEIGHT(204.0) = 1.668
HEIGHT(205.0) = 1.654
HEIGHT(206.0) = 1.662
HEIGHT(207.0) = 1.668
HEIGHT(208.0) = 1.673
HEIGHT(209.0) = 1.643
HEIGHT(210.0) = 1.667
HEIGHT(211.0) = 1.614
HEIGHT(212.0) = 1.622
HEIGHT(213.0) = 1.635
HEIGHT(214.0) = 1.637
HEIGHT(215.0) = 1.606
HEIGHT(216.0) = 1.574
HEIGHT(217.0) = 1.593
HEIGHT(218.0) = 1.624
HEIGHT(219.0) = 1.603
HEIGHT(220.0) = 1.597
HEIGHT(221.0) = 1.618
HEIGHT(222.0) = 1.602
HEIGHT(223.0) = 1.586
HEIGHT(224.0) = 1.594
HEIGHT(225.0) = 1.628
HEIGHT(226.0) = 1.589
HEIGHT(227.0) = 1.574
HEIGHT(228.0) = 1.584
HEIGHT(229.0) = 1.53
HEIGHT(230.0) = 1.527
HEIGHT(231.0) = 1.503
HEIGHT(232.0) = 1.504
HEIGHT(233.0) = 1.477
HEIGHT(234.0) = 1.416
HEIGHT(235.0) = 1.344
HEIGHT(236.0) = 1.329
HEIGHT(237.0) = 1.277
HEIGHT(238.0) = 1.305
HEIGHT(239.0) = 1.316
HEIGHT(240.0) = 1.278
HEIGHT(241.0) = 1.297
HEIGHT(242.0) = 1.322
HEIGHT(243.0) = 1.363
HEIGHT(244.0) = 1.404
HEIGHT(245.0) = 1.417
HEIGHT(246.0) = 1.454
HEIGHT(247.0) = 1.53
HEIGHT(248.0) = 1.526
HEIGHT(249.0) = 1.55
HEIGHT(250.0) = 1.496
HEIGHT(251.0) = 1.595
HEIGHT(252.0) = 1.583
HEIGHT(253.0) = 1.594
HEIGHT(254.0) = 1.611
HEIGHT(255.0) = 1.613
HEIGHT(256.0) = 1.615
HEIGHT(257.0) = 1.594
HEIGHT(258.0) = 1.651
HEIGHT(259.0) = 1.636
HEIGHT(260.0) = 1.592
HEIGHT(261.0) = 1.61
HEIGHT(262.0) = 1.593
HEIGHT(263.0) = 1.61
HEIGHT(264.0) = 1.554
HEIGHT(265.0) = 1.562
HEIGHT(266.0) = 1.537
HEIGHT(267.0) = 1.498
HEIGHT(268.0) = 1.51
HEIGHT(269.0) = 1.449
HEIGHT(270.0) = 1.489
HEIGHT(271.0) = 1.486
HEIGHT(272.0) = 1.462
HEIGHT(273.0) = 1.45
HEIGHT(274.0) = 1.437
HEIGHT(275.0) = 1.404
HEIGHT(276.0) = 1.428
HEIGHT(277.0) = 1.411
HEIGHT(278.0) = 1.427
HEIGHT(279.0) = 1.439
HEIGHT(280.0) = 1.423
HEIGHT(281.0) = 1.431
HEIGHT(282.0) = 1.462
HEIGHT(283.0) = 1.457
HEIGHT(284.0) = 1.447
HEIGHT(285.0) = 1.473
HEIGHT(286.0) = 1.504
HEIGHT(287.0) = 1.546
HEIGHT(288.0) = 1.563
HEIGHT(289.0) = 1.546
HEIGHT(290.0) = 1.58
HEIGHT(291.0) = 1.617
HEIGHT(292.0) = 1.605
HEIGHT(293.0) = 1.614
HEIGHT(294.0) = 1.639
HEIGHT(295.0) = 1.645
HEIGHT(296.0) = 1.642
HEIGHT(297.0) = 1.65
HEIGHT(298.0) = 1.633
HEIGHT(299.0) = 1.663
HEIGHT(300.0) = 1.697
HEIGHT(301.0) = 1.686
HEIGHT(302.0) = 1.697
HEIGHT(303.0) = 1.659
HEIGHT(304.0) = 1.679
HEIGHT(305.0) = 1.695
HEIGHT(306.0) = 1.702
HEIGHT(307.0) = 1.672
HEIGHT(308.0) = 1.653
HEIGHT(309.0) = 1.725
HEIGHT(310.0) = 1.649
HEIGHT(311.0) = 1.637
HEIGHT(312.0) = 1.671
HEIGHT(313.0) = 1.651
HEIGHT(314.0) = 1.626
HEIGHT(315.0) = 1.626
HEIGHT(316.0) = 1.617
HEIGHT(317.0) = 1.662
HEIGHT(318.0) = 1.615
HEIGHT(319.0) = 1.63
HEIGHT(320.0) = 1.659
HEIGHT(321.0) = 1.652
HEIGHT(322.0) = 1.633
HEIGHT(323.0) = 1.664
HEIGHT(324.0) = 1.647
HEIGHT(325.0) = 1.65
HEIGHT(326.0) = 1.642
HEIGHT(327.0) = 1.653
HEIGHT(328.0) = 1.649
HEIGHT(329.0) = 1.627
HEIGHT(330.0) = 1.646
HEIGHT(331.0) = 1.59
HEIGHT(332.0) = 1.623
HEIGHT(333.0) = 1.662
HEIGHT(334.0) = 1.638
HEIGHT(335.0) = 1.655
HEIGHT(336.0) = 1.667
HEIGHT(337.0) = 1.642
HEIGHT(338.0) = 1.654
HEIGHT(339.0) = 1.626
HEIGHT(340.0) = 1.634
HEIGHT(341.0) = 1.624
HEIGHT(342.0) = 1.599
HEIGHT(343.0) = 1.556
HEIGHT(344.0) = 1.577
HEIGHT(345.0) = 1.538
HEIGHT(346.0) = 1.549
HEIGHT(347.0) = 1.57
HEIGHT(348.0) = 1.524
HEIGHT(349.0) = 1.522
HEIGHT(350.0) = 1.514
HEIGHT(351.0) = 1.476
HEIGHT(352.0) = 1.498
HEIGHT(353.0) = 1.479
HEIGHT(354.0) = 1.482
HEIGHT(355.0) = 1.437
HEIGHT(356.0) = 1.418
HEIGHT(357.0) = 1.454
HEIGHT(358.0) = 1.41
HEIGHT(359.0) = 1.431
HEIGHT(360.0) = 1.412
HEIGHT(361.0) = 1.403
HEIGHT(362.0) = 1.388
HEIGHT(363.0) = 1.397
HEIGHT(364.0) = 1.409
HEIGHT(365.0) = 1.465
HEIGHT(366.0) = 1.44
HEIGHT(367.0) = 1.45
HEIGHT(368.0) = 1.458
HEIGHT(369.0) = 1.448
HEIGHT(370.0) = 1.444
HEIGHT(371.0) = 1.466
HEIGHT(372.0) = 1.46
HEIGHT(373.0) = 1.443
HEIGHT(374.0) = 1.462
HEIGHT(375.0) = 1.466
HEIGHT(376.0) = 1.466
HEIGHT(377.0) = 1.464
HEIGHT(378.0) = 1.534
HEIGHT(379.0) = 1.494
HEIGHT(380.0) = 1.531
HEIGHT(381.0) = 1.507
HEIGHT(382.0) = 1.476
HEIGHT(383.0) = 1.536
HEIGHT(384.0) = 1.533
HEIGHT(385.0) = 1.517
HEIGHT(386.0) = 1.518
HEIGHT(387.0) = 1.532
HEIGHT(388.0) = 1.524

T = 3.6 mm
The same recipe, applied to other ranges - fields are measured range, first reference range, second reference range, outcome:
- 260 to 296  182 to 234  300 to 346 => 2.6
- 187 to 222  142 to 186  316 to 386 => 0.7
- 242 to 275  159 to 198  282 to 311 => 2.2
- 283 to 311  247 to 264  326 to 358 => -0.7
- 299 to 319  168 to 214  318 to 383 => -1.2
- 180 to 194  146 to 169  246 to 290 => 0.1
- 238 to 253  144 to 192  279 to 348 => 2.0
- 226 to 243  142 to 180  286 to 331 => 2.7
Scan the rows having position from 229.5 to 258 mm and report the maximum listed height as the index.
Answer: 1.651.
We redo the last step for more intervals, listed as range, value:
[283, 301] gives 1.697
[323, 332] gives 1.664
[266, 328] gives 1.725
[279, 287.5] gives 1.546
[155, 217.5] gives 1.759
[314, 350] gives 1.667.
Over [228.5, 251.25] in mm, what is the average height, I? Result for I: 1.42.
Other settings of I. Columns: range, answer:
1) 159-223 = 1.66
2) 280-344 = 1.62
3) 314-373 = 1.55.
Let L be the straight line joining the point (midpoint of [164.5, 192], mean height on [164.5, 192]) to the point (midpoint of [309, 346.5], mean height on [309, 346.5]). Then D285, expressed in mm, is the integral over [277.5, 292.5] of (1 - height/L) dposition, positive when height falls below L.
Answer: 1.3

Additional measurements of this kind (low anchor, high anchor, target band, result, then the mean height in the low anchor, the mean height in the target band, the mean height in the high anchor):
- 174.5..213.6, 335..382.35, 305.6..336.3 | -2.2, 1.66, 1.65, 1.5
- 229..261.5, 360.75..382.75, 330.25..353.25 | -1.9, 1.48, 1.59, 1.46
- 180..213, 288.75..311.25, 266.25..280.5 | 1.7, 1.65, 1.45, 1.65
